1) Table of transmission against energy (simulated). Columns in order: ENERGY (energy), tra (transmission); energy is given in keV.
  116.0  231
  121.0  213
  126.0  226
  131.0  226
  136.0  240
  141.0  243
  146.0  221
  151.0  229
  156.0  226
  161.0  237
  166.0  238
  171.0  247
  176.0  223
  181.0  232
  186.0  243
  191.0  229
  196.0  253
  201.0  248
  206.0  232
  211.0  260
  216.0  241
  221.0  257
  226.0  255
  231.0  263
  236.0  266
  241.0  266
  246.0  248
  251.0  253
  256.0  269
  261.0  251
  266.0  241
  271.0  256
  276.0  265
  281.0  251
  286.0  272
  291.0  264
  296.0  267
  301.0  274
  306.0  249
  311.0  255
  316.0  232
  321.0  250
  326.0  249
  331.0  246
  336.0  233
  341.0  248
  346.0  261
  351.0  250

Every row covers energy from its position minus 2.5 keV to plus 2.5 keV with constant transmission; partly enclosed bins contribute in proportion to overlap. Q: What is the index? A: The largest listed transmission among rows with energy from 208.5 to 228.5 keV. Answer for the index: 260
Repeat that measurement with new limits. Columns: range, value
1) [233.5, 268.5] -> 269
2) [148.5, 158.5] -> 229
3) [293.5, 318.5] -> 274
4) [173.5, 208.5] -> 253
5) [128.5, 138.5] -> 240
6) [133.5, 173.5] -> 247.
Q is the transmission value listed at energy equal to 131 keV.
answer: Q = 226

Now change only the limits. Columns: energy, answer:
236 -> 266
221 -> 257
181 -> 232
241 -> 266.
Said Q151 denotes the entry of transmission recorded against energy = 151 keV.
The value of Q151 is 229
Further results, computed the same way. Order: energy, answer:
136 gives 240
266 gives 241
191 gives 229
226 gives 255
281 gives 251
